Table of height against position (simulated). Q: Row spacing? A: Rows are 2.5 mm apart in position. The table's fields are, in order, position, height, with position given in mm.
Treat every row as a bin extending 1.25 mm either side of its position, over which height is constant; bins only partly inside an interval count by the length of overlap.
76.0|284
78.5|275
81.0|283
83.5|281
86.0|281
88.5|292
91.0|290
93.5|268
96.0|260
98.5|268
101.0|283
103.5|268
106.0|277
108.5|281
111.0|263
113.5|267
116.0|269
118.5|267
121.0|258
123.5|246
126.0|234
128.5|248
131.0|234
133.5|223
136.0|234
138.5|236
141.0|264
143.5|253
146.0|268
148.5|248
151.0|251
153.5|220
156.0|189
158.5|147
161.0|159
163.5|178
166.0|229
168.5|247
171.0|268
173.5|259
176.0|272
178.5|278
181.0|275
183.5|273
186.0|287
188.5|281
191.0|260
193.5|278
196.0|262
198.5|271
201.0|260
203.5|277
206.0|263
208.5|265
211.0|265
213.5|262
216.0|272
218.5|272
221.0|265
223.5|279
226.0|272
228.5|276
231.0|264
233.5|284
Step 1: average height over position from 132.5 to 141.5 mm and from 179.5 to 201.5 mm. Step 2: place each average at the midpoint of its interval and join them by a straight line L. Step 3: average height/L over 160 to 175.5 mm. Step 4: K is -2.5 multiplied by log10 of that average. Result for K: 0.14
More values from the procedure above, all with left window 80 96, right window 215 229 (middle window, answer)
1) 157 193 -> 0.130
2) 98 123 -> 0.039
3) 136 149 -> 0.103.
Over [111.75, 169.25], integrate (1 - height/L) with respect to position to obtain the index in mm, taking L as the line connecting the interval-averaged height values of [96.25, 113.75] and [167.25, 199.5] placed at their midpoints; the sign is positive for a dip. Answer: 8.0 mm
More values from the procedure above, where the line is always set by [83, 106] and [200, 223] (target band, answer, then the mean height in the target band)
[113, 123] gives 0.4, 264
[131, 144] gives 1.6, 241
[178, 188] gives -0.3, 278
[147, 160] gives 2.9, 211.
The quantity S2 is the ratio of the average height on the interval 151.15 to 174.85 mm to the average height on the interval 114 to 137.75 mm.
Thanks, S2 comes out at 0.86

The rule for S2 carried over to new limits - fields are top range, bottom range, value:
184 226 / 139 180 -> 1.16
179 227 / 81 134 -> 1.02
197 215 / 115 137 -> 1.08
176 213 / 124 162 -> 1.19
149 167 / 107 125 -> 0.75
